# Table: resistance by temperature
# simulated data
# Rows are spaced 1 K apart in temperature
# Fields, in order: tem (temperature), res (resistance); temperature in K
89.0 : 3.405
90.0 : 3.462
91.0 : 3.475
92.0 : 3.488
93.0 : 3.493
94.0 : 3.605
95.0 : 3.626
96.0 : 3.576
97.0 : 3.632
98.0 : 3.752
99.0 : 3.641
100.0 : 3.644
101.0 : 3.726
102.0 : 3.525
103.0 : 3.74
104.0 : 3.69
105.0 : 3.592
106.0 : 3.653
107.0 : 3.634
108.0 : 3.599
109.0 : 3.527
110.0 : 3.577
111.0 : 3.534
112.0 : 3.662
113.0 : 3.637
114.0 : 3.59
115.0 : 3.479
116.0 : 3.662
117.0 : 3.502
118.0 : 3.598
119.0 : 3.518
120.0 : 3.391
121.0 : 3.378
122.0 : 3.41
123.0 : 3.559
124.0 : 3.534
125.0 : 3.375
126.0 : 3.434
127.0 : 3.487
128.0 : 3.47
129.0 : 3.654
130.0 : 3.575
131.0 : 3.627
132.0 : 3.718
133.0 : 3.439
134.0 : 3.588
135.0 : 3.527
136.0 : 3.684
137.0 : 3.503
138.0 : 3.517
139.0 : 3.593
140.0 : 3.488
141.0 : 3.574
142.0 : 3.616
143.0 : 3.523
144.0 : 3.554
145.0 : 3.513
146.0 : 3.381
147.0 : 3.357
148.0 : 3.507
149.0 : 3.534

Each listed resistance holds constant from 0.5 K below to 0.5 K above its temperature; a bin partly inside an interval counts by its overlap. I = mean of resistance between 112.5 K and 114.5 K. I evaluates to 3.61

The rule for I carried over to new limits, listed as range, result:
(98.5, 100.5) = 3.64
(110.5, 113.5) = 3.61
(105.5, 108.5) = 3.63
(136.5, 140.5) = 3.53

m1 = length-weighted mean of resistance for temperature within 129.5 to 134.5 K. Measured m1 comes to 3.59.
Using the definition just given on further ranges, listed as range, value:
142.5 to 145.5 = 3.53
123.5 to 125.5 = 3.45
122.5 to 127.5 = 3.48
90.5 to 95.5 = 3.54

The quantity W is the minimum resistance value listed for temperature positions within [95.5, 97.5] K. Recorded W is 3.576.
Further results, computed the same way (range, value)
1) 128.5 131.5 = 3.575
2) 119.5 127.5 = 3.375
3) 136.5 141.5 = 3.488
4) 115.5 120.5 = 3.391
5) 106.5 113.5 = 3.527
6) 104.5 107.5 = 3.592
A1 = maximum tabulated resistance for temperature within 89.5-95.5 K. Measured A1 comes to 3.626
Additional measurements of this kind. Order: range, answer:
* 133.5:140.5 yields 3.684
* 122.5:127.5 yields 3.559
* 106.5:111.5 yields 3.634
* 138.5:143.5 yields 3.616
